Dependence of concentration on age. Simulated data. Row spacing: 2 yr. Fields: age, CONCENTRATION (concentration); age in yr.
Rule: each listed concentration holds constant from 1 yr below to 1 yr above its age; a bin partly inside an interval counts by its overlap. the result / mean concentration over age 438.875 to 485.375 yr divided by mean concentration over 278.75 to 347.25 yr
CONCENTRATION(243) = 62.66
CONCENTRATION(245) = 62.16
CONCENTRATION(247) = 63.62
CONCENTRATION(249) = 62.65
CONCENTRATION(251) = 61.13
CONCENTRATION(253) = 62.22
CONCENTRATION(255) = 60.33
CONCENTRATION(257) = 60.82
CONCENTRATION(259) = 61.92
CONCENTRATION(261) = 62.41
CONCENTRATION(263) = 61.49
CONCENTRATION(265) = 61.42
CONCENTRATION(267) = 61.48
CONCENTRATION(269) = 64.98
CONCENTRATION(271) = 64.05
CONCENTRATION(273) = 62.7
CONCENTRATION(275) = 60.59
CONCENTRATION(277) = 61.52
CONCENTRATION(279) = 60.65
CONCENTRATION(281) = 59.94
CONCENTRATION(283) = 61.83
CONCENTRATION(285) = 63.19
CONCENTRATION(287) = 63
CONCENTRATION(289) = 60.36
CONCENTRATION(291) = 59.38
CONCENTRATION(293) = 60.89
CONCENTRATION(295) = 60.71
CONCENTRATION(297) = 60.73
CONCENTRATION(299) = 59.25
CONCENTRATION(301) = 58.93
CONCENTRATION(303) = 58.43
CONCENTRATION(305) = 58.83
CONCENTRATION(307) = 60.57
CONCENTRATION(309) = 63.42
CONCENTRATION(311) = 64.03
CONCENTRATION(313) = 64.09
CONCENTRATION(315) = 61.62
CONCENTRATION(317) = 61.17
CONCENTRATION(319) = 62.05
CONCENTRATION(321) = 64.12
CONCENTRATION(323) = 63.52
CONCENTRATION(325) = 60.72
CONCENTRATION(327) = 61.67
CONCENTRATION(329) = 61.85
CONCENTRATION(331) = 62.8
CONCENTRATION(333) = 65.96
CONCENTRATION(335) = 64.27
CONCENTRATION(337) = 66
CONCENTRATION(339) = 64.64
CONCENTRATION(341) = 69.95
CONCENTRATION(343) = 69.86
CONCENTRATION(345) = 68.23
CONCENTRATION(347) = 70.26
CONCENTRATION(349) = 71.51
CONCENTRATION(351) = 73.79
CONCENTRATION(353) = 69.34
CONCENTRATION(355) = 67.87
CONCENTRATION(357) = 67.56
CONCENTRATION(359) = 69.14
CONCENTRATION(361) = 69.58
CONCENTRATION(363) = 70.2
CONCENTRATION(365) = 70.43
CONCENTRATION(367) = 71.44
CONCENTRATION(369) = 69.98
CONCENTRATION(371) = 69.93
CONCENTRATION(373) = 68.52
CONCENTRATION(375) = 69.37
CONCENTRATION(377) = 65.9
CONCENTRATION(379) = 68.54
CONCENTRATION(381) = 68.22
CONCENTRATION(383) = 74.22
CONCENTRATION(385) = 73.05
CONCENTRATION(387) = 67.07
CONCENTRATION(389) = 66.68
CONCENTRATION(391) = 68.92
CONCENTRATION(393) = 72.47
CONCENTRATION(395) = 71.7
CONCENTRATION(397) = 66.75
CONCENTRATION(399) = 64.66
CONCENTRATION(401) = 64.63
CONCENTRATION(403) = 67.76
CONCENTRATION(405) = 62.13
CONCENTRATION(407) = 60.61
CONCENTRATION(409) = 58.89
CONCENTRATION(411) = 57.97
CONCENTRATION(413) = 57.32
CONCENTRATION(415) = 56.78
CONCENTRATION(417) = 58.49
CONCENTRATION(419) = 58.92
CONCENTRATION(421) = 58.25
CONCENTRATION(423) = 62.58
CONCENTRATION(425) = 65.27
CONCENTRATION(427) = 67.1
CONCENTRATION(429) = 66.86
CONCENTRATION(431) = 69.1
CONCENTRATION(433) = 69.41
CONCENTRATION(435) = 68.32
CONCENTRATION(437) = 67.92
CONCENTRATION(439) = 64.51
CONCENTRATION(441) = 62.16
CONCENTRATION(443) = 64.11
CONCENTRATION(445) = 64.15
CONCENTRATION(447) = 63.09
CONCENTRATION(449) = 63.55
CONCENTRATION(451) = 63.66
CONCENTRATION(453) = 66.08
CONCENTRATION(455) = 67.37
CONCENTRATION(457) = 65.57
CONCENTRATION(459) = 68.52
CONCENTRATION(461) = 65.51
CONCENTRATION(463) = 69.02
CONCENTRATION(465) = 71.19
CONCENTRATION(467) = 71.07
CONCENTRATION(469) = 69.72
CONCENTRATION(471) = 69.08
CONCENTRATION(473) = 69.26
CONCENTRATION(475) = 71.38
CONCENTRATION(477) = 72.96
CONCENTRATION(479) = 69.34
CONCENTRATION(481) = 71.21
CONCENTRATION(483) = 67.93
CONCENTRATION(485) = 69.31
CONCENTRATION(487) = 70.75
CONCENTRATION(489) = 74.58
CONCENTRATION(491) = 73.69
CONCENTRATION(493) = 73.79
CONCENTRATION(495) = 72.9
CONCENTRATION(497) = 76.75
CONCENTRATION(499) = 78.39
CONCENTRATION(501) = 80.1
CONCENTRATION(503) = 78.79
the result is 1.08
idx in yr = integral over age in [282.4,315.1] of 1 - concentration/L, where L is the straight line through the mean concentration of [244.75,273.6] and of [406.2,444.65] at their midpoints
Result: 0.7 yr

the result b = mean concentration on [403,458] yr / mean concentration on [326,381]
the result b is 0.9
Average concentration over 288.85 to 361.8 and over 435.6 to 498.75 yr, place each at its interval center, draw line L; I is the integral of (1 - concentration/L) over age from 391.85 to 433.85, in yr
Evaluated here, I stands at 2.1 yr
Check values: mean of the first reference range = 64.3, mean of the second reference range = 68.8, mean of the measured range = 63.7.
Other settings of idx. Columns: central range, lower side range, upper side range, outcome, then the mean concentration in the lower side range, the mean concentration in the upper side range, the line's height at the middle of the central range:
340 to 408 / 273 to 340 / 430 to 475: -4.88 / 61.9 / 67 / 64.2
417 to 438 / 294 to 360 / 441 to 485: 0.57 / 64.5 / 67.7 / 66.9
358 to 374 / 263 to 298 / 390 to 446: -1.69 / 61.6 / 64.2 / 63.2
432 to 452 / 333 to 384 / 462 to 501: 1.67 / 69.1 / 71.9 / 71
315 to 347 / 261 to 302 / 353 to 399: 0.50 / 61.4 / 69.3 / 65.5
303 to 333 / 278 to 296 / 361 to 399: 0.81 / 61.1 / 69.5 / 63.9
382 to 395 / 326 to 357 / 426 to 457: -0.77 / 67.2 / 65.8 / 66.6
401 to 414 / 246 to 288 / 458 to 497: 1.29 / 62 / 70.7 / 67.8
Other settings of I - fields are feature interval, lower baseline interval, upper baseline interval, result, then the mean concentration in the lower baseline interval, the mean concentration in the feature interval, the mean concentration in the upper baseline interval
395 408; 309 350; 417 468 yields 0.1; 64.9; 65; 65.6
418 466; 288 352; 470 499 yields 2.9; 63.6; 65.5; 71.9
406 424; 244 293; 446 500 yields 2.3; 61.8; 58.9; 69.8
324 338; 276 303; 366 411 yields 0.1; 60.7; 63.3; 67.6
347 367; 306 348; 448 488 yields -1.5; 64.3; 70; 68.6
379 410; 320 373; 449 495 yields 0.5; 67.5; 67.2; 69.5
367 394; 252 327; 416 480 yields -2.2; 61.6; 69.5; 66.4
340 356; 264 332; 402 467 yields -1.9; 61.6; 70.1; 64.2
